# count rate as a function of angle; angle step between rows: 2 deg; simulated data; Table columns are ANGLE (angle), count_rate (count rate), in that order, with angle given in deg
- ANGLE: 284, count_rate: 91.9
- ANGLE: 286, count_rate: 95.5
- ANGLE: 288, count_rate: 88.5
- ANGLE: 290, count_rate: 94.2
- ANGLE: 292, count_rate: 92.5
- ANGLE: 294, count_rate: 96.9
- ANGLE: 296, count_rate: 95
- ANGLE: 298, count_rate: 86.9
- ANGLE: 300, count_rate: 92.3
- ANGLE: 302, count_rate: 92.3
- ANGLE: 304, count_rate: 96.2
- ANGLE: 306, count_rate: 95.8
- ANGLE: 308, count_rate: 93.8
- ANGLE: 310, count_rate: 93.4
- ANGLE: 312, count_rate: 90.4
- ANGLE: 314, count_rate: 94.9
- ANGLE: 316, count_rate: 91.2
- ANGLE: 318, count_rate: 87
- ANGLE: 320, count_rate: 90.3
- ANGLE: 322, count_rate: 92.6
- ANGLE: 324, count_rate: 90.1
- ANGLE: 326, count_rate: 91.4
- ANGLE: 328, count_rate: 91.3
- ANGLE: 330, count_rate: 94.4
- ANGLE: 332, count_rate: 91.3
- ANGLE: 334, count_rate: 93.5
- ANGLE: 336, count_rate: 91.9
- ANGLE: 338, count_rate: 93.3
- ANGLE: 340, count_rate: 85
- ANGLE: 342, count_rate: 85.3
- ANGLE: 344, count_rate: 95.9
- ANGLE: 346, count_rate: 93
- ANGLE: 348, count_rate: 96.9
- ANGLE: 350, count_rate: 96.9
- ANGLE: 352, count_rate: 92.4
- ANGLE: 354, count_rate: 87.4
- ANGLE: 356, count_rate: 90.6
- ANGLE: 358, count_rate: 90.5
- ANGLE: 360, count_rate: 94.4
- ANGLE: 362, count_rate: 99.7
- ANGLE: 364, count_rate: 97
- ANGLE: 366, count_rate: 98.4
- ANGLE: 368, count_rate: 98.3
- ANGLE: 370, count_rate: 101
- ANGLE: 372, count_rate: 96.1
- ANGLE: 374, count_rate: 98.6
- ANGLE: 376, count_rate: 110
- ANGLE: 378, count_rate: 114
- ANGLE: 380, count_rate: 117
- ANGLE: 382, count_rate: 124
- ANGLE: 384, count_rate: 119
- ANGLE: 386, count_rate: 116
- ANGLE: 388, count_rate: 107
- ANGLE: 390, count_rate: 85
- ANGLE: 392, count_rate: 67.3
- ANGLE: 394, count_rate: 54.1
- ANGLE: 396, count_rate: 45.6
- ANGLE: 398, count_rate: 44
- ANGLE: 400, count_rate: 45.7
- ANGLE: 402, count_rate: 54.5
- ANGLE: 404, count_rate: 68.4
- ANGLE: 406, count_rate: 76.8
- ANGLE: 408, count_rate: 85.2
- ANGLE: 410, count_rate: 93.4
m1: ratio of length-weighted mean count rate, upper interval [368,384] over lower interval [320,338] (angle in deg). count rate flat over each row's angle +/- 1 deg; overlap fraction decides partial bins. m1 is 1.2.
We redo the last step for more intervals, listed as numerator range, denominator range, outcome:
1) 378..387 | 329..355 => 1.29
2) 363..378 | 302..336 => 1.09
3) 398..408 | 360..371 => 0.63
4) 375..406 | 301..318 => 0.91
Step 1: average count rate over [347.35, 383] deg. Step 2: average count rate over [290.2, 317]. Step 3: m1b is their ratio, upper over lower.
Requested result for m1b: 1.1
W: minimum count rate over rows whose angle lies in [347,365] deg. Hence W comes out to 87.4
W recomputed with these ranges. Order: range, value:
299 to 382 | 85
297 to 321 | 86.9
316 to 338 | 87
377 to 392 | 67.3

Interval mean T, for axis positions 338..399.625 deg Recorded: 92.9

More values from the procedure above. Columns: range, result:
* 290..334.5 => 92.5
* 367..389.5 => 109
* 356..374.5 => 96.7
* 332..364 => 92.6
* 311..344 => 91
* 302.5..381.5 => 95.1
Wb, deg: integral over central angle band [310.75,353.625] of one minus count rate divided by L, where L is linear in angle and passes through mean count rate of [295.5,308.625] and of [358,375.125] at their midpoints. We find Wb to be 1.5 deg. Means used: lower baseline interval 93.1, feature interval 91.8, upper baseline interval 97.6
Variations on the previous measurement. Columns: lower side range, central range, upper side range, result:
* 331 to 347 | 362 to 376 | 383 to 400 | -2.6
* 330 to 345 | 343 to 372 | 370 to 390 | 1.3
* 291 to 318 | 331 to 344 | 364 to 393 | 1.0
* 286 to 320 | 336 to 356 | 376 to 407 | -0.8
